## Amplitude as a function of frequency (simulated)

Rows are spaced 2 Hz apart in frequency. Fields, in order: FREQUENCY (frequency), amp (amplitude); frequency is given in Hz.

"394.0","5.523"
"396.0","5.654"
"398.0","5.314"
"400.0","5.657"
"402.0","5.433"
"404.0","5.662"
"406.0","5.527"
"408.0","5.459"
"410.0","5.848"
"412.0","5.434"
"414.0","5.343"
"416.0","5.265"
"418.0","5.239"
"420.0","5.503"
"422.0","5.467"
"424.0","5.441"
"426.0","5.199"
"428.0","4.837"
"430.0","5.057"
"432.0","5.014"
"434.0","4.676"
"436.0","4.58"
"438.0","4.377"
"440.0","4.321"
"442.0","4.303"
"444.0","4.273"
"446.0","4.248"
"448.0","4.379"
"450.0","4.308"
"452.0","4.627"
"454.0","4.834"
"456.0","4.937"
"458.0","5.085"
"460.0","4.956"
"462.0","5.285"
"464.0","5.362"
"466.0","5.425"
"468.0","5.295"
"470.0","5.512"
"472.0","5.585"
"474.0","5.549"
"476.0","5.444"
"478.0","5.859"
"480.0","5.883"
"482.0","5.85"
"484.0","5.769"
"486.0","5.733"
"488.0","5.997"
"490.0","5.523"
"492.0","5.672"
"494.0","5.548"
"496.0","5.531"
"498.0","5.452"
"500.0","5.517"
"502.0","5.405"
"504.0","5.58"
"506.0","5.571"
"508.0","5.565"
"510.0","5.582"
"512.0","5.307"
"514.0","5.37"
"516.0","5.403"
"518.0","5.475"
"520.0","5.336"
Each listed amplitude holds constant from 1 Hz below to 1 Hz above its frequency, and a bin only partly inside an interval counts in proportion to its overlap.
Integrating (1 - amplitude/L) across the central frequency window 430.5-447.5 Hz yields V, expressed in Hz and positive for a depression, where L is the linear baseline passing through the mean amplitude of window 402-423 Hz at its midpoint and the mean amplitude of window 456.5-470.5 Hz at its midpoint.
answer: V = 2.8 Hz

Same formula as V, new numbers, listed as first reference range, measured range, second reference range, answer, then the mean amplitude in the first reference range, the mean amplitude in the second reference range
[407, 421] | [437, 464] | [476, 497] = 4.58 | 5.44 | 5.72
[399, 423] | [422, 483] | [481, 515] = 5.63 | 5.49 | 5.59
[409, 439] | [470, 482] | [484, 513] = -0.48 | 5.15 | 5.58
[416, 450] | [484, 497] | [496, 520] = -0.88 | 4.81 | 5.47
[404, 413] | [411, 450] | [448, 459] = 2.21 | 5.58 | 4.72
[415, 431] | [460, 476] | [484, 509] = 0.18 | 5.25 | 5.6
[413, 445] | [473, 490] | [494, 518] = -1.41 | 4.93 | 5.48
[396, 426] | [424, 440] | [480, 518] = 1.94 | 5.47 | 5.58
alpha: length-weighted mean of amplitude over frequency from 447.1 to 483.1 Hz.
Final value 5.24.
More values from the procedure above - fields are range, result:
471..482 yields 5.68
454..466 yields 5.13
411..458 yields 4.86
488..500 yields 5.58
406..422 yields 5.45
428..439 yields 4.75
